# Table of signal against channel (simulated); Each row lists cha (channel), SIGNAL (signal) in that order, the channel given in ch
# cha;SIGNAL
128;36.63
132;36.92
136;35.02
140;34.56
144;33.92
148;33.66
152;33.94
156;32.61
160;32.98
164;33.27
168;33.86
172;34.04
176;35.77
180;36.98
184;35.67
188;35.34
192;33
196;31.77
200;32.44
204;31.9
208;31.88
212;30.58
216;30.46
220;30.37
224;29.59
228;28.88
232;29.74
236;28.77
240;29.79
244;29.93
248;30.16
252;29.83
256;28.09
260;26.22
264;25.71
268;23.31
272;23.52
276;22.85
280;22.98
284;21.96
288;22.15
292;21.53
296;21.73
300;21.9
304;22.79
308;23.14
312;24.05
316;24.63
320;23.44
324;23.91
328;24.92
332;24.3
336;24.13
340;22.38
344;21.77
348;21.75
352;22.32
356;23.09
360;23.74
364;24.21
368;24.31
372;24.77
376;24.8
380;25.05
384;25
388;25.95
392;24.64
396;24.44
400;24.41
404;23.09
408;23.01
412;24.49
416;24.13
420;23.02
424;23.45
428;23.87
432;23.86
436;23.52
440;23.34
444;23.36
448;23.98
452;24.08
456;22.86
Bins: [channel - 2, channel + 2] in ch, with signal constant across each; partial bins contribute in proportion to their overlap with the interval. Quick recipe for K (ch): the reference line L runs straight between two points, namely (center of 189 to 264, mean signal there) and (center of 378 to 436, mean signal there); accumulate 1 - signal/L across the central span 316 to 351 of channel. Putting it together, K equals 4.2 ch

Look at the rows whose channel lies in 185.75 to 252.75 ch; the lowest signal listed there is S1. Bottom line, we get 28.77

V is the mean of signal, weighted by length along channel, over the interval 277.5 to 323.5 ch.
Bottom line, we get 22.8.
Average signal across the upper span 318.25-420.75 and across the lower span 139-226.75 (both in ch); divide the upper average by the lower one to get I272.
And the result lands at 0.72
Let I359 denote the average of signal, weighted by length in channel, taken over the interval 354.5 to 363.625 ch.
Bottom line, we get 23.6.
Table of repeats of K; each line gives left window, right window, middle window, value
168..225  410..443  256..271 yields 2.4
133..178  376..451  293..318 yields 4.6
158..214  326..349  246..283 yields 3.3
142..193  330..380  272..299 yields 5.1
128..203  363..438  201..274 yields 5.5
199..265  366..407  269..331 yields 9.9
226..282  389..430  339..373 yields 2.6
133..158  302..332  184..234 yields -2.0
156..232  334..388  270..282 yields 2.2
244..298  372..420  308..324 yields 0.5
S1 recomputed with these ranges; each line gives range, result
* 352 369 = 22.32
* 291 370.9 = 21.53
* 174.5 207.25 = 31.77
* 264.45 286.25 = 21.96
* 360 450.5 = 23.01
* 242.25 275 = 23.31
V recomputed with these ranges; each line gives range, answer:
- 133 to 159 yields 34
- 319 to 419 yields 23.9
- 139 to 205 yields 33.9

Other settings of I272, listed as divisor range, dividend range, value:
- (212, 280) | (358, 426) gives 0.87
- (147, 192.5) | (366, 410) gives 0.71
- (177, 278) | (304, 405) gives 0.80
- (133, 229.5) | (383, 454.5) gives 0.72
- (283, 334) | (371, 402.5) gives 1.07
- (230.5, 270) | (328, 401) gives 0.85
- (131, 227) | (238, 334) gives 0.74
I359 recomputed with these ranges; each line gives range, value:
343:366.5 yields 22.9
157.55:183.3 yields 34.5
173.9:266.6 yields 30.9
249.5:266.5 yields 27.4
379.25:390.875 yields 25.3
